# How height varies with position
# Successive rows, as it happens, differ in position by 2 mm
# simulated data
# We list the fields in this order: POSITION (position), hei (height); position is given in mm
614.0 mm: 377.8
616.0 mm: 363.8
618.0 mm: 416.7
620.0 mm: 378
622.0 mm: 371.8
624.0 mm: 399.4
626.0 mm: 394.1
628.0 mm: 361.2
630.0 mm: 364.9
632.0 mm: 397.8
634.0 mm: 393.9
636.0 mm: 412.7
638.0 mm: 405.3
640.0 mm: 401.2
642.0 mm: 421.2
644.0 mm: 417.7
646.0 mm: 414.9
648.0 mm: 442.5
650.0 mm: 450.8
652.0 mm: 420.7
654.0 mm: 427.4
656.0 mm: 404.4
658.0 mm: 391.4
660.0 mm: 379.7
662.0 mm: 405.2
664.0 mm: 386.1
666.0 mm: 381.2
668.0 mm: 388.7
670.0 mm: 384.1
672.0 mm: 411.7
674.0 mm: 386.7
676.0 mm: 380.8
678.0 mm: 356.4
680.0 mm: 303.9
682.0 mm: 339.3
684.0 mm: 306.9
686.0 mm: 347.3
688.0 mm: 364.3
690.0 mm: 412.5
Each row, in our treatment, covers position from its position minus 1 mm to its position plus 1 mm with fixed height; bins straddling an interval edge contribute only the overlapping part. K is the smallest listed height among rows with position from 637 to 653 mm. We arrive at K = 401.2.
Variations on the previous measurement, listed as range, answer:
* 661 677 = 380.8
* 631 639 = 393.9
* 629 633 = 364.9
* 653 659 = 391.4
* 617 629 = 361.2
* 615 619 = 363.8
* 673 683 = 303.9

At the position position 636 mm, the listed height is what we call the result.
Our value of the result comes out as 412.7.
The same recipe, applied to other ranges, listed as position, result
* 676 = 380.8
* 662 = 405.2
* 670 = 384.1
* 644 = 417.7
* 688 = 364.3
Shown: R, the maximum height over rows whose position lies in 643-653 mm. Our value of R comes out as 450.8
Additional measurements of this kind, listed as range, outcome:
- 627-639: 412.7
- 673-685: 386.7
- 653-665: 427.4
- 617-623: 416.7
